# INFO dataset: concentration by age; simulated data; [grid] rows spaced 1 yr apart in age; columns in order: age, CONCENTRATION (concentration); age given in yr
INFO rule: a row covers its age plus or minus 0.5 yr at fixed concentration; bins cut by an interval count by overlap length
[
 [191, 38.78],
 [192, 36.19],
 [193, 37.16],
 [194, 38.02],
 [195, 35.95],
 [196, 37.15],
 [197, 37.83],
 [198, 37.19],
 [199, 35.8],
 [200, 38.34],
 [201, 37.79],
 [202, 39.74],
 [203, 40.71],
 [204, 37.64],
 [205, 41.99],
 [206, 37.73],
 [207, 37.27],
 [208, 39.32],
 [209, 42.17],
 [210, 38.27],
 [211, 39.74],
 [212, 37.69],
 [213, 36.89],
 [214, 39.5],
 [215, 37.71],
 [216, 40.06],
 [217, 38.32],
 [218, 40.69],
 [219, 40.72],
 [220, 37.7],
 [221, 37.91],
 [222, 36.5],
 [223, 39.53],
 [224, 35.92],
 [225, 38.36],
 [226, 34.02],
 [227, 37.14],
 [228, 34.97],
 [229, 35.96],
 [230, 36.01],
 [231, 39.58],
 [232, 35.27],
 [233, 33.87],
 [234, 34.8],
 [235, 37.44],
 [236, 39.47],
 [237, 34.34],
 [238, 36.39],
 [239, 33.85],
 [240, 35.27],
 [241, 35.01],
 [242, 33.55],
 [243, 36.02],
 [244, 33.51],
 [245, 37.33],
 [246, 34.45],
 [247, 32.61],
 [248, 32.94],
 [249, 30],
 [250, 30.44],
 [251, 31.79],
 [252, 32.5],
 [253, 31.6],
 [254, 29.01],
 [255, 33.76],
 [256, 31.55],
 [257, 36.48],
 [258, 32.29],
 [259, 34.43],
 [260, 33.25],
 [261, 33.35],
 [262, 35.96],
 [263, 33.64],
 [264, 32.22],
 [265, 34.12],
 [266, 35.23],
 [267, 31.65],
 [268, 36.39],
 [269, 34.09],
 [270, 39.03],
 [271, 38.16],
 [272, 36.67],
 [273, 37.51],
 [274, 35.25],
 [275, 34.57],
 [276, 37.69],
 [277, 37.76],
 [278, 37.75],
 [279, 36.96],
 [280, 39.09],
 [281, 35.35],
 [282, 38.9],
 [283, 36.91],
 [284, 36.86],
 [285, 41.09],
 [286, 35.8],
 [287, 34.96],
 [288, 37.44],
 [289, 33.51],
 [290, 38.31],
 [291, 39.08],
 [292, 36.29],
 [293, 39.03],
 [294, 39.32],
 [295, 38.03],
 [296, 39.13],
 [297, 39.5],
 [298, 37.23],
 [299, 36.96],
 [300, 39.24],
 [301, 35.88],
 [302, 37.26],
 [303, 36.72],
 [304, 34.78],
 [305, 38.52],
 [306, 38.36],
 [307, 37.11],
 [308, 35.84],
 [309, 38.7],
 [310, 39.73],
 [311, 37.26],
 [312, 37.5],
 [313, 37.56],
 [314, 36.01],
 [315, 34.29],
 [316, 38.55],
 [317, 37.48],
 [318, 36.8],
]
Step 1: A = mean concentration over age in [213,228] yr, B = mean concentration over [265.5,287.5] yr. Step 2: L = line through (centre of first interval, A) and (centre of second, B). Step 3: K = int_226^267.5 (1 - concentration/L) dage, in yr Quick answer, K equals 3.5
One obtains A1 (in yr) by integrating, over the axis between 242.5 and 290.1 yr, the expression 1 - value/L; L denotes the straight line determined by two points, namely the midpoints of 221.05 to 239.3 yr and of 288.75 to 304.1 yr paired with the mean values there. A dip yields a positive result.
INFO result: 2.7 yr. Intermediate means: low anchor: 36.4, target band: 35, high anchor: 37.7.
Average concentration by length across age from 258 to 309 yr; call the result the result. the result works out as 36.6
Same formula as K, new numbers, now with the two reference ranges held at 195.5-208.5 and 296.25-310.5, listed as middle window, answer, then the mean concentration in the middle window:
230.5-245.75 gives 0.95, 35.7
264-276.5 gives 0.70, 35.7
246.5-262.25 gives 2.23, 32.6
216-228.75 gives 0.16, 37.7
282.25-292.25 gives 0.16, 37.1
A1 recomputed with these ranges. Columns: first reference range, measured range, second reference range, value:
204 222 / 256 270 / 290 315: 1.5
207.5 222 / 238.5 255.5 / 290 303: 2.4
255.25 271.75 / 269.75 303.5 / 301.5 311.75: -1.3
